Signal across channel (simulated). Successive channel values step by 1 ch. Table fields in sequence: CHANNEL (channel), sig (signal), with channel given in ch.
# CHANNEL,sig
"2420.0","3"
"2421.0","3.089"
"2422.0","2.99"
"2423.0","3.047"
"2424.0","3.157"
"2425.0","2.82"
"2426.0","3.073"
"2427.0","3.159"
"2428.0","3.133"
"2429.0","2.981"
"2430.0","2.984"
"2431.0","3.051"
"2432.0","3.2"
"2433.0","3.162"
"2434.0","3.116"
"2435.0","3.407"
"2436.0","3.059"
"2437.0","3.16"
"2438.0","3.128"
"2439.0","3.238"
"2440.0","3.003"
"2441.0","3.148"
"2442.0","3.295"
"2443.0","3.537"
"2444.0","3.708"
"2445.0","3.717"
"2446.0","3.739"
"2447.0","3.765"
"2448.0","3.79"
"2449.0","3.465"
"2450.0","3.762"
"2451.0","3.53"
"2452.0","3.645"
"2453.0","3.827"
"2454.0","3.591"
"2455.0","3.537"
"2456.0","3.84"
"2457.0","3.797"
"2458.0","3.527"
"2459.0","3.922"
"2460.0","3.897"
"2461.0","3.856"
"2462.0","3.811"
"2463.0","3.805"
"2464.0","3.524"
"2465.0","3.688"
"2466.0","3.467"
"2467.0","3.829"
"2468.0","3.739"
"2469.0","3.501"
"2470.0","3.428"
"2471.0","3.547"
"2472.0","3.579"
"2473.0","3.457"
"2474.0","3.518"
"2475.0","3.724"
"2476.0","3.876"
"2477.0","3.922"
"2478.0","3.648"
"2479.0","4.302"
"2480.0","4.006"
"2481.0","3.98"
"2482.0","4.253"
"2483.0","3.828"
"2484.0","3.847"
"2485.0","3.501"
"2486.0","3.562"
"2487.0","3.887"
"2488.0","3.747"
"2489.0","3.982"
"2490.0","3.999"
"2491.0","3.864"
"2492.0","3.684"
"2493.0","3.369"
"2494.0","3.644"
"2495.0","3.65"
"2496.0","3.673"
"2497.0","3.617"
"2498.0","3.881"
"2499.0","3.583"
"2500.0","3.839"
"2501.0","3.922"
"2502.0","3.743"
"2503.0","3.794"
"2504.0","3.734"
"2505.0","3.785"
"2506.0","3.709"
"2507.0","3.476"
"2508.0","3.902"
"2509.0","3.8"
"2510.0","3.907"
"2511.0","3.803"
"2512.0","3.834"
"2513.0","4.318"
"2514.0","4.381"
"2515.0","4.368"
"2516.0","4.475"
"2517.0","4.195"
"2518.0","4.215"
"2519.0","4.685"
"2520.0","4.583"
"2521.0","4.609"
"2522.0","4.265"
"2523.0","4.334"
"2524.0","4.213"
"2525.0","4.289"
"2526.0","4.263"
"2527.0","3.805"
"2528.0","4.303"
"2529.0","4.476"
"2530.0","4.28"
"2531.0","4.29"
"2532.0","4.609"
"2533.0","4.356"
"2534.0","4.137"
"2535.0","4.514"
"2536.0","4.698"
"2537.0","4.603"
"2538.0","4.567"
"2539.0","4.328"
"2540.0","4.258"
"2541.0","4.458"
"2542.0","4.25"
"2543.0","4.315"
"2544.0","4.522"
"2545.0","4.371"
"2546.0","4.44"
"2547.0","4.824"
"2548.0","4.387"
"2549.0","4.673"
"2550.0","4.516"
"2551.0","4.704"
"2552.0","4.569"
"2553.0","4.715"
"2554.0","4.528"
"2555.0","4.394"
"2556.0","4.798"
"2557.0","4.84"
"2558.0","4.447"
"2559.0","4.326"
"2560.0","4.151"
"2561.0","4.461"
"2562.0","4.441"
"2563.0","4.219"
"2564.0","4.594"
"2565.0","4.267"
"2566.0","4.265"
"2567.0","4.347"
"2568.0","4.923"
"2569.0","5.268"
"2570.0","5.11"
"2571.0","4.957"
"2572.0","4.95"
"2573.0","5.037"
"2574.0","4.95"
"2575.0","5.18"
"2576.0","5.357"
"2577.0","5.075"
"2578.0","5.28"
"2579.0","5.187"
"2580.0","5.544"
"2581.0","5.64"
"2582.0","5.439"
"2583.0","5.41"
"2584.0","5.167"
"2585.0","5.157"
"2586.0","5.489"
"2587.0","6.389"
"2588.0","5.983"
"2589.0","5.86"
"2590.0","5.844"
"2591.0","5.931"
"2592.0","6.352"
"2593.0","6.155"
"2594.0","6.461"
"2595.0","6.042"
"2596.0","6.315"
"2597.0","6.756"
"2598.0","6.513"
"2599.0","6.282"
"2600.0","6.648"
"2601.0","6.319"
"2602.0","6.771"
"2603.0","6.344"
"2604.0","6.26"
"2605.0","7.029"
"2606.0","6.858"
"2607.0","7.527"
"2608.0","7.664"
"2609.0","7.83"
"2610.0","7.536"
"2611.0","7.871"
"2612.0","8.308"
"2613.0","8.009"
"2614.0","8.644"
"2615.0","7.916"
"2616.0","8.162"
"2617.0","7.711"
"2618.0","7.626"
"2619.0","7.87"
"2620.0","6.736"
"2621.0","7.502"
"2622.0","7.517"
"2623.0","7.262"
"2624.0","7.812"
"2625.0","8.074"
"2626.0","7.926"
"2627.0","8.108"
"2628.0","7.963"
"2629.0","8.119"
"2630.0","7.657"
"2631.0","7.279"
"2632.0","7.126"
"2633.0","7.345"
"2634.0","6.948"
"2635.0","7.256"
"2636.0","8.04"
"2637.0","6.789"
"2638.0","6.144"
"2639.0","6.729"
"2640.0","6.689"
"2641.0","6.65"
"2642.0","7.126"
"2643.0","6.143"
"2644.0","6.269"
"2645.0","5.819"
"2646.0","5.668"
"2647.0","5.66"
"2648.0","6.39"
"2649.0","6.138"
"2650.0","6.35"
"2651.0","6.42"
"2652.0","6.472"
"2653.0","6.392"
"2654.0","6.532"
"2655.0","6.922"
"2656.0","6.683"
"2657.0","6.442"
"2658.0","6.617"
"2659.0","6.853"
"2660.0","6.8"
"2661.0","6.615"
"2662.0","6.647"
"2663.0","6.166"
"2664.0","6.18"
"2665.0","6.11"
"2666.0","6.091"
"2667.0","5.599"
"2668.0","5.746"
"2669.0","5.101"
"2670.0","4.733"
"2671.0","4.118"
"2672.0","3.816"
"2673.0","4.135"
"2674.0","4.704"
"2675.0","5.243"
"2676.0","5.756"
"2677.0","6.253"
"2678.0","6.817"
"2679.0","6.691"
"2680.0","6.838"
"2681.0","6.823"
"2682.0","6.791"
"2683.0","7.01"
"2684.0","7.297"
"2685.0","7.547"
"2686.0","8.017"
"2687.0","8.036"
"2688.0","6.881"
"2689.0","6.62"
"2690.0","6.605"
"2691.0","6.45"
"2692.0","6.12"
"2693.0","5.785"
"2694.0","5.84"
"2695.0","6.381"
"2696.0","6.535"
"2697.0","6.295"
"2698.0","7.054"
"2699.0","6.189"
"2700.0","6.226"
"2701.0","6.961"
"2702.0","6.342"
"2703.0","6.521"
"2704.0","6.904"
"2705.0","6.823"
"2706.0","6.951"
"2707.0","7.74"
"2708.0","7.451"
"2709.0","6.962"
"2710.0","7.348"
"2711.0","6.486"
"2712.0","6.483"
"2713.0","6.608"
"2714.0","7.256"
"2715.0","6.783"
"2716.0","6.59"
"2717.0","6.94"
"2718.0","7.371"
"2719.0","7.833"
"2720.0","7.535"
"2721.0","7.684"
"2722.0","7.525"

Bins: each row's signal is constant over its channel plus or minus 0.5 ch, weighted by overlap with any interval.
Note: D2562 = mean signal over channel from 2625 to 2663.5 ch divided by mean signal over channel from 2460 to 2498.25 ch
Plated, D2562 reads 1.8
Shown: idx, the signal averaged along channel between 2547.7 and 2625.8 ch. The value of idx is 5.95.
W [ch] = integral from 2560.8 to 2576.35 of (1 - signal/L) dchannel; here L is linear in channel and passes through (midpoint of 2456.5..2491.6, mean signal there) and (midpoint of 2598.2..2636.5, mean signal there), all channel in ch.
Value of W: 3.6 ch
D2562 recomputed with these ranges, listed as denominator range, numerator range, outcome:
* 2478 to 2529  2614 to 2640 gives 1.89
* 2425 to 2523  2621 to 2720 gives 1.79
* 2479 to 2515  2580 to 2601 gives 1.56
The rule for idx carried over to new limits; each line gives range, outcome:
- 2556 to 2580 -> 4.78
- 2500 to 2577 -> 4.4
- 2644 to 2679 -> 5.96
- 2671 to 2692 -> 6.35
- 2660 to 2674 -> 5.49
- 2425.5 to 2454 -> 3.35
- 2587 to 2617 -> 6.91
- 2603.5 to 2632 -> 7.66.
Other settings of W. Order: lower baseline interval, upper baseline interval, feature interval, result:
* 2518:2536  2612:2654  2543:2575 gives 3.6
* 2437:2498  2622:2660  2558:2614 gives 0.8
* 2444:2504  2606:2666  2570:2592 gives 1.9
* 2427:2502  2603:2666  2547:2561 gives 2.2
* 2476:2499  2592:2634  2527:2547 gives 3.0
